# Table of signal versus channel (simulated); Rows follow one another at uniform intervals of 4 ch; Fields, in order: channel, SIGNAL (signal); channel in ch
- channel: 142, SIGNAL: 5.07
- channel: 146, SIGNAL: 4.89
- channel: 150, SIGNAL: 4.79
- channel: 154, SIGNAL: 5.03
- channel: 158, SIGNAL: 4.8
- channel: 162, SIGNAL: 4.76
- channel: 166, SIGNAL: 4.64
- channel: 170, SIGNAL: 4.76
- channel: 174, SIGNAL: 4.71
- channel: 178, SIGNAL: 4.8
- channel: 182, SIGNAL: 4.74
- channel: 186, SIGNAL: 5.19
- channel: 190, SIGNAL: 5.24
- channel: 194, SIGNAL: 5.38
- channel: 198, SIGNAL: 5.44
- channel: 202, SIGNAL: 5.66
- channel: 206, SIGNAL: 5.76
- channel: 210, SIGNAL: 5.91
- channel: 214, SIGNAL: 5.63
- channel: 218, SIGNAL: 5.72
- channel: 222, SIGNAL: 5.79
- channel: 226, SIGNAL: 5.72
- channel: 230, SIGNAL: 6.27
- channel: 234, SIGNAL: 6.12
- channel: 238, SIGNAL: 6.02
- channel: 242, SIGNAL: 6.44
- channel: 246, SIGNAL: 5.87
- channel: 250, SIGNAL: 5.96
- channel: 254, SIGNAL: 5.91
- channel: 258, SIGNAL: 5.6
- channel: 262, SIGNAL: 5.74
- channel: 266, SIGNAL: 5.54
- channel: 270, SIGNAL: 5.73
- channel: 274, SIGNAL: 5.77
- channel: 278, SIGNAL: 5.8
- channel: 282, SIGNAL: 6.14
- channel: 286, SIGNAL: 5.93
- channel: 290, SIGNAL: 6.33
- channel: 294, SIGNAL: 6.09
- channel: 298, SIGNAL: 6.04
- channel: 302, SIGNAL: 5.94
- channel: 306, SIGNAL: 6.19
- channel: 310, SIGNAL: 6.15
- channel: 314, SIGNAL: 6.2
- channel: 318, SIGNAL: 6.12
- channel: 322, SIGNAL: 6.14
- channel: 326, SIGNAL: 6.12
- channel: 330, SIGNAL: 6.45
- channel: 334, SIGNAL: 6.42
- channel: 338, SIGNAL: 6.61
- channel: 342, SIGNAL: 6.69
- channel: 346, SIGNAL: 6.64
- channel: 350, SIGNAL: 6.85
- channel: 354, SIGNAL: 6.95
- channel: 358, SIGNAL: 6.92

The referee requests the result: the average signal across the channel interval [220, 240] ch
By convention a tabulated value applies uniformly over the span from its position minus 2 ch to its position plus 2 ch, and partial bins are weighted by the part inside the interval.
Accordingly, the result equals 5.98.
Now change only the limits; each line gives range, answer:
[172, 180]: 4.75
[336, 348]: 6.65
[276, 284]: 5.97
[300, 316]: 6.12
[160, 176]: 4.72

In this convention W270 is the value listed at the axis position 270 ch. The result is 5.73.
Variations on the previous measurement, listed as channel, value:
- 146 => 4.89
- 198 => 5.44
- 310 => 6.15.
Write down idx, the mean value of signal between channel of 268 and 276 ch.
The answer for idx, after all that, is 5.75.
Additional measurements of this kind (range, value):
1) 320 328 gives 6.13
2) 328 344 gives 6.54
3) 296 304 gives 5.99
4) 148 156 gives 4.91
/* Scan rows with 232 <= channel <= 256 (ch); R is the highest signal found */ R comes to 6.44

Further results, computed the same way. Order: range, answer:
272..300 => 6.33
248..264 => 5.96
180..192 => 5.24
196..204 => 5.66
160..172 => 4.76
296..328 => 6.2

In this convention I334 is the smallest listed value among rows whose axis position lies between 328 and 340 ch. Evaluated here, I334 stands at 6.42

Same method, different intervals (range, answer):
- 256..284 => 5.54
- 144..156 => 4.79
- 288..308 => 5.94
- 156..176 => 4.64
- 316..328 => 6.12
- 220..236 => 5.72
